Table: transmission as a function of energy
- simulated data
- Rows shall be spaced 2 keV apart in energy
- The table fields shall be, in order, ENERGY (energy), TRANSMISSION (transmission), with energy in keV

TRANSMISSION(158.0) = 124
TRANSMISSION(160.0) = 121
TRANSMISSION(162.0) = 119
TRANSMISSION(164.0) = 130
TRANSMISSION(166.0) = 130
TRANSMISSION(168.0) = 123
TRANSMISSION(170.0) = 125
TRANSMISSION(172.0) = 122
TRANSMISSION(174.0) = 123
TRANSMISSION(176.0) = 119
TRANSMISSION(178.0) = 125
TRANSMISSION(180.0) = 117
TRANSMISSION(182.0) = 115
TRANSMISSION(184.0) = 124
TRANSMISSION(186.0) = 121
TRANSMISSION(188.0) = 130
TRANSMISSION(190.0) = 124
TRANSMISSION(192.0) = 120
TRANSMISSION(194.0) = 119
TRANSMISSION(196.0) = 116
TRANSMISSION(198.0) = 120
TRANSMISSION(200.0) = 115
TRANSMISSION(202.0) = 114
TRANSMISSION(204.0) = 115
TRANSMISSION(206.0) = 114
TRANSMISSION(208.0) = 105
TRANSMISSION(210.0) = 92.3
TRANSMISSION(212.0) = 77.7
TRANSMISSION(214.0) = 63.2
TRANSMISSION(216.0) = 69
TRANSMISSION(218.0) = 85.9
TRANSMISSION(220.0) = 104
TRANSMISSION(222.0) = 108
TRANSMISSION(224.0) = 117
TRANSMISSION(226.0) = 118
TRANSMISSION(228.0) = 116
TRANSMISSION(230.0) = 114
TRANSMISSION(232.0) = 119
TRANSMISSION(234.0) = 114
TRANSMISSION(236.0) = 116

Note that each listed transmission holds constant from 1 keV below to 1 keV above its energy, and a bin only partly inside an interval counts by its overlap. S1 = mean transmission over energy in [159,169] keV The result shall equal 125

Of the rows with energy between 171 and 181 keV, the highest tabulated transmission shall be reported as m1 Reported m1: 125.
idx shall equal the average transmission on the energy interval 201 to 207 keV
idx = 114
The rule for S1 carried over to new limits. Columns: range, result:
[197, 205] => 116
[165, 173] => 125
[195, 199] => 118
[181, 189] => 122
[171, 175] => 122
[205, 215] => 90.4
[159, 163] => 120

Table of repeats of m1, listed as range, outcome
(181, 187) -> 124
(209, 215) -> 92.3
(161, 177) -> 130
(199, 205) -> 115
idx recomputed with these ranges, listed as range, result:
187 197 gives 122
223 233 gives 117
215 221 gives 86.3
